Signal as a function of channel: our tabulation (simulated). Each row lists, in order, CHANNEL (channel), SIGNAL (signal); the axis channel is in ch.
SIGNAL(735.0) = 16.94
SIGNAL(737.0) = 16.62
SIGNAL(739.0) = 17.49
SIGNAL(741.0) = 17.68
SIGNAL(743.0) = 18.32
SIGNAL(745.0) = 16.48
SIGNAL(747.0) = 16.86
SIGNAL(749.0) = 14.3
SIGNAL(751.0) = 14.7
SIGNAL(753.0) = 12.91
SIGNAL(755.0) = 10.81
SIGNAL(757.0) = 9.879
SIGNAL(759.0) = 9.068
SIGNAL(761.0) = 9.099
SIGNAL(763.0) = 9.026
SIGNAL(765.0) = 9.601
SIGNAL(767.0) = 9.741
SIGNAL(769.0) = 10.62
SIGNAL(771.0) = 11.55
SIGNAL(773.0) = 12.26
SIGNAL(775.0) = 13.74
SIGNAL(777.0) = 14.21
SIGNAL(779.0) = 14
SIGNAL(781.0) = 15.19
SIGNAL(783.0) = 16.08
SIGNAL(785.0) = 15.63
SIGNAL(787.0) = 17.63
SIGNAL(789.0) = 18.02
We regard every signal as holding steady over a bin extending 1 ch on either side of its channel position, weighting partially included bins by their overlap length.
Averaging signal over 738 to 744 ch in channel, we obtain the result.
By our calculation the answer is 17.8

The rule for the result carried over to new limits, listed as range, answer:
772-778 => 13.4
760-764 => 9.06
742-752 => 16.1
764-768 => 9.67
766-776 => 11.6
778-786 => 15.2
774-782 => 14.3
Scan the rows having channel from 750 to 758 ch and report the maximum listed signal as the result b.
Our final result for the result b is 14.7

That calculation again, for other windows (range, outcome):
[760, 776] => 13.74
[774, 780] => 14.21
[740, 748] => 18.32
